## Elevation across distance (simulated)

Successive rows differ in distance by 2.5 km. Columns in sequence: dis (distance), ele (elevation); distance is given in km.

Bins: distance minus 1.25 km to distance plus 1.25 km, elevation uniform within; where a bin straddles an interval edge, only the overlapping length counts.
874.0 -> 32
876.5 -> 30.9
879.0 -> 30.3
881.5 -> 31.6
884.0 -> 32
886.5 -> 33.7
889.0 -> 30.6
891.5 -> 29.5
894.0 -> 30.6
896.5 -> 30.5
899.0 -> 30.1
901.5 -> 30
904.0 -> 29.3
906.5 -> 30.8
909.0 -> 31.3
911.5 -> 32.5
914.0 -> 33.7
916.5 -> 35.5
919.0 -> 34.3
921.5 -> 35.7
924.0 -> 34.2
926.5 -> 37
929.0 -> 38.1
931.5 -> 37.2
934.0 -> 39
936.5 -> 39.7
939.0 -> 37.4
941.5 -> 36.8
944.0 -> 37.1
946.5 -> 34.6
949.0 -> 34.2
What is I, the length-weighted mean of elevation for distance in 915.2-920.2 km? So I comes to 34.9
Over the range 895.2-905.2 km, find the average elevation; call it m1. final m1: 30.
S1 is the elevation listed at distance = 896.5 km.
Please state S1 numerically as 30.5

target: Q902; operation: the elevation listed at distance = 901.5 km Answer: 30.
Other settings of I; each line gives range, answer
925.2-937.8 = 38.2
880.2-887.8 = 32.4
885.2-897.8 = 31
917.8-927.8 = 35.3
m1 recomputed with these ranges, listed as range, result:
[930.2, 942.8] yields 38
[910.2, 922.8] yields 34.3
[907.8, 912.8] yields 31.9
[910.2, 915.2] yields 33.1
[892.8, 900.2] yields 30.4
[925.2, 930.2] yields 37.5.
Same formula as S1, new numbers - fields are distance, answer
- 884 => 32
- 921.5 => 35.7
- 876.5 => 30.9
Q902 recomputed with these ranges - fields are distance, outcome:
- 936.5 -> 39.7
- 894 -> 30.6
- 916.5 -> 35.5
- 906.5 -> 30.8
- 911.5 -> 32.5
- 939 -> 37.4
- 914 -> 33.7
